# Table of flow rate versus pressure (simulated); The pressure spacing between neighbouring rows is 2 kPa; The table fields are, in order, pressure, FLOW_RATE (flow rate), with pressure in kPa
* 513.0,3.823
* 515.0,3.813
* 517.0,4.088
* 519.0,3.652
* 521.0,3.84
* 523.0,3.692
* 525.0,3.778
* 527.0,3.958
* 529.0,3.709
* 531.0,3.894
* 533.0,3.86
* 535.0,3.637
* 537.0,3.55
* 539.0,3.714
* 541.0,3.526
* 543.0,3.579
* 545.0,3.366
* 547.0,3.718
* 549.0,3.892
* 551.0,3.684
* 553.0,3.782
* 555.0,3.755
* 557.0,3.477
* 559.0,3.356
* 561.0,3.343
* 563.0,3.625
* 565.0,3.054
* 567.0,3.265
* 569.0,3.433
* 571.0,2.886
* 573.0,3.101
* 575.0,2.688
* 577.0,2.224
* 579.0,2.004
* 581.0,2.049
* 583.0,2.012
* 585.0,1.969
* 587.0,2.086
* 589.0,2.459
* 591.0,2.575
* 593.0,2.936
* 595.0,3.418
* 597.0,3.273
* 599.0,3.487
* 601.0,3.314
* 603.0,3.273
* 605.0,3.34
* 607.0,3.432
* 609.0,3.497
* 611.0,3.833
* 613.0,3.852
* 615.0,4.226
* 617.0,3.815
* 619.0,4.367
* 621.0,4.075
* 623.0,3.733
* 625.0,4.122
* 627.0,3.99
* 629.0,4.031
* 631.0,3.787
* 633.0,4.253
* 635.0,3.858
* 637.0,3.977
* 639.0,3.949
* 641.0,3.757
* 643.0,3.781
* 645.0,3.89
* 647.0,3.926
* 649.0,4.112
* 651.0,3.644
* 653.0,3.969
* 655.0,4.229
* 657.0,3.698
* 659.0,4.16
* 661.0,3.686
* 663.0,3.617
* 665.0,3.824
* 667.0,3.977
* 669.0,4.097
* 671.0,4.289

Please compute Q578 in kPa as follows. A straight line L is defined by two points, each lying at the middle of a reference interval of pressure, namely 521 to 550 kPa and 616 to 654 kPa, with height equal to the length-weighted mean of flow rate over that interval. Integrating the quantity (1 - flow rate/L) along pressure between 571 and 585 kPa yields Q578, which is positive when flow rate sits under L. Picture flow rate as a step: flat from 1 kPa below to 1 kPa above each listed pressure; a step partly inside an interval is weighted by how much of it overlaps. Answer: 5.3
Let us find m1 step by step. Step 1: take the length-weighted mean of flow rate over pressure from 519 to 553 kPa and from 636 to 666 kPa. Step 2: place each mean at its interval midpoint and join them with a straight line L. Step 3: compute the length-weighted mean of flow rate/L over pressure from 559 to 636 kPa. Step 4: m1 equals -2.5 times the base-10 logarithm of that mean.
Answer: 0.16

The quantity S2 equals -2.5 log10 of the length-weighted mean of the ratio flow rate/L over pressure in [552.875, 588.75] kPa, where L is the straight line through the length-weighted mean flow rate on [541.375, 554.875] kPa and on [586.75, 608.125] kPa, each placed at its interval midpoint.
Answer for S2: 0.19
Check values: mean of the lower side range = 3.67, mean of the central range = 2.86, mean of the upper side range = 3.09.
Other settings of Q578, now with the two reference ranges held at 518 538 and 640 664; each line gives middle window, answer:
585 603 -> 4.3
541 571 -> 2.2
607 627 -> -0.4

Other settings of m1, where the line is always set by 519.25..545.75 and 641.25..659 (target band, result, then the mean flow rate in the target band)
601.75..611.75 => 0.11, 3.46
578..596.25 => 0.50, 2.4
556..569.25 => 0.12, 3.36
